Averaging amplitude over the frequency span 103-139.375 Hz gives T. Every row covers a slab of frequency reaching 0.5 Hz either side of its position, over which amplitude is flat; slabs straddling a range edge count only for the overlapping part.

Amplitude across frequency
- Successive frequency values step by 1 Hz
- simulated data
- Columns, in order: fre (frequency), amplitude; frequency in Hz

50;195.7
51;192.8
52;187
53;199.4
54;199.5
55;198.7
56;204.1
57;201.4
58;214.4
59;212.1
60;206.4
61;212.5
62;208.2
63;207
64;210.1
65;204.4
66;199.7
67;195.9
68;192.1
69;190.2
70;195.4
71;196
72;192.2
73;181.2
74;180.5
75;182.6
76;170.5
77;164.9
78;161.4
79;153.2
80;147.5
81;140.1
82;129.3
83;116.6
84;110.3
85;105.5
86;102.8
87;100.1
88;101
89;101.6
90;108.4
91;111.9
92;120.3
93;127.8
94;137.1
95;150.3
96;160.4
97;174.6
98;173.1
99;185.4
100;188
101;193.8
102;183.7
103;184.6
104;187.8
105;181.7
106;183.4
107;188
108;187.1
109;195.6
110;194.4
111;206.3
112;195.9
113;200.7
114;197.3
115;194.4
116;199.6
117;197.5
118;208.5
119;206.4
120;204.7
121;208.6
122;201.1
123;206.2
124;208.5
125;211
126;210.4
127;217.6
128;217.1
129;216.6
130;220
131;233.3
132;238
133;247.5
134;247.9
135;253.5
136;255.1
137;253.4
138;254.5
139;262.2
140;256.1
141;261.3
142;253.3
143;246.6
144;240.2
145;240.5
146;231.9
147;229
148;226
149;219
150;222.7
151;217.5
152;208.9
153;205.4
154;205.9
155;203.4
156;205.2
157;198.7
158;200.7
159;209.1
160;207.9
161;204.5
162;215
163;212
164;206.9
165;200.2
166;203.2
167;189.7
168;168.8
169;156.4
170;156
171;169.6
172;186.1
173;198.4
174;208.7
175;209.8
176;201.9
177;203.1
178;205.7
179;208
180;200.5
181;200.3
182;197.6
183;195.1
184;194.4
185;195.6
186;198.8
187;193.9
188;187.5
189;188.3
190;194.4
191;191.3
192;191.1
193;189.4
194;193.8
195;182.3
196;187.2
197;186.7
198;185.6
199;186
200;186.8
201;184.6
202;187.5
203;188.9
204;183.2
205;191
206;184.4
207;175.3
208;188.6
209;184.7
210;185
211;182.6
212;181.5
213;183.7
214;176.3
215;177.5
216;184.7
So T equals 213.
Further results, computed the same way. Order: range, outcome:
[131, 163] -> 229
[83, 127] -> 172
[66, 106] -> 157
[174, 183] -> 203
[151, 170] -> 199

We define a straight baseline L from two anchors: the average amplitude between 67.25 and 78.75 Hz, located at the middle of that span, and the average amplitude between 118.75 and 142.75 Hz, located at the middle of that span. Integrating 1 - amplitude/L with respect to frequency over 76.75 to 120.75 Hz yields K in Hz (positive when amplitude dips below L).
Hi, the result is 9.1 Hz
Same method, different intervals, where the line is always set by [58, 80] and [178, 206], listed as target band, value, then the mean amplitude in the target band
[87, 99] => 3.6 Hz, 134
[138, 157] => -3.8 Hz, 230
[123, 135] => -2.1 Hz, 225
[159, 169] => -0.4 Hz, 199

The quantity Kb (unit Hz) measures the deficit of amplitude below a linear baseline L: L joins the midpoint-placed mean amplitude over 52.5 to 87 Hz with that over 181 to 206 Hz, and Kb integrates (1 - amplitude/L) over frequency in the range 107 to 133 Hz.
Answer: -3.5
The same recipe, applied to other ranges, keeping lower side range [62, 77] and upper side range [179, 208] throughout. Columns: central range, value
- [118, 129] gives -1.04 Hz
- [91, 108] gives 2.04 Hz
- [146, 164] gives -1.95 Hz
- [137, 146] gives -2.81 Hz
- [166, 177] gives 0.26 Hz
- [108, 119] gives -0.41 Hz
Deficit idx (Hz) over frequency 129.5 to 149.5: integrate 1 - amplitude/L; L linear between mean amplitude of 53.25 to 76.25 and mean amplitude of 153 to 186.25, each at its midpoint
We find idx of -4.6 Hz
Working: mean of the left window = 198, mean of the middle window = 243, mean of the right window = 198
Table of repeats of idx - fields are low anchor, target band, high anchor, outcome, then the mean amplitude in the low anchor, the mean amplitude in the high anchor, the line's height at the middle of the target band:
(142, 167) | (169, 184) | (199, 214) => 0.6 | 215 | 185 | 202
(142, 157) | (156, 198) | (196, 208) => 1.6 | 222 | 186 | 203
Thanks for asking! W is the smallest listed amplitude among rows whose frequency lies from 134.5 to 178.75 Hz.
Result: 156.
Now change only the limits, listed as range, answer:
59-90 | 100.1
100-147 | 181.7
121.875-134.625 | 201.1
